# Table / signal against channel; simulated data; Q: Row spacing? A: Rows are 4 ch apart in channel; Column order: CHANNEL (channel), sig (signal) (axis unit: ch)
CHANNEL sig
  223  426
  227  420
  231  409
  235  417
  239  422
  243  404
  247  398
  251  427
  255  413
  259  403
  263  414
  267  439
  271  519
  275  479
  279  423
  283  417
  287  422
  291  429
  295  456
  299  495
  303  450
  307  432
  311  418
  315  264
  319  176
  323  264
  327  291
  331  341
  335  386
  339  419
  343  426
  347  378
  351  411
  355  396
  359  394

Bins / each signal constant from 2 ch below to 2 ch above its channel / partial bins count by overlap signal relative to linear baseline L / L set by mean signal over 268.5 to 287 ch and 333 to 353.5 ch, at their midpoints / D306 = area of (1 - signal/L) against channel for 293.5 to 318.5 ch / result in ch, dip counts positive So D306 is 1.7 ch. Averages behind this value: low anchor 455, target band 404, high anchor 404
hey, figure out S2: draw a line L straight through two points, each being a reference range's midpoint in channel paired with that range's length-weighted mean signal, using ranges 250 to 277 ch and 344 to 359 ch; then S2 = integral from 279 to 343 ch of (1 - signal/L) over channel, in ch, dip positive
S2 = 5.9 ch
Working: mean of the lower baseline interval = 443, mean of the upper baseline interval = 397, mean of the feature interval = 380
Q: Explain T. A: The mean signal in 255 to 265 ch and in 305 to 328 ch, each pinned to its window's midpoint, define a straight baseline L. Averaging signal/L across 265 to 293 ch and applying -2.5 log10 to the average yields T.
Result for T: -0.19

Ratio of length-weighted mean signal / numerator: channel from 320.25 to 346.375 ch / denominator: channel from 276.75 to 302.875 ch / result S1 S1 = 0.79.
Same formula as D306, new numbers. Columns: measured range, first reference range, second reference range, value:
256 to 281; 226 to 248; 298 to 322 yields -3.5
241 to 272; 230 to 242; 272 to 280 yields 1.1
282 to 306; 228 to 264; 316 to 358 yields -4.3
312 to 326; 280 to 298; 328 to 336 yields 4.6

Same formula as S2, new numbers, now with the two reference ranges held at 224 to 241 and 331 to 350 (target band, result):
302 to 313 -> -0.8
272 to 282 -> -1.1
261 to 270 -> -0.6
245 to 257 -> 0.0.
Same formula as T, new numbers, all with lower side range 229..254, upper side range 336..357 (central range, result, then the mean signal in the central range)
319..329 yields 0.50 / 257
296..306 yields -0.15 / 467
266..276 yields -0.18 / 483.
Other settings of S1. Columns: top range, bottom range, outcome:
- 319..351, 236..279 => 0.81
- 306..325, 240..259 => 0.74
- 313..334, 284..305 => 0.61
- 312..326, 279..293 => 0.60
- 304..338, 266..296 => 0.73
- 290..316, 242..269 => 1.03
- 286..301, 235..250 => 1.10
